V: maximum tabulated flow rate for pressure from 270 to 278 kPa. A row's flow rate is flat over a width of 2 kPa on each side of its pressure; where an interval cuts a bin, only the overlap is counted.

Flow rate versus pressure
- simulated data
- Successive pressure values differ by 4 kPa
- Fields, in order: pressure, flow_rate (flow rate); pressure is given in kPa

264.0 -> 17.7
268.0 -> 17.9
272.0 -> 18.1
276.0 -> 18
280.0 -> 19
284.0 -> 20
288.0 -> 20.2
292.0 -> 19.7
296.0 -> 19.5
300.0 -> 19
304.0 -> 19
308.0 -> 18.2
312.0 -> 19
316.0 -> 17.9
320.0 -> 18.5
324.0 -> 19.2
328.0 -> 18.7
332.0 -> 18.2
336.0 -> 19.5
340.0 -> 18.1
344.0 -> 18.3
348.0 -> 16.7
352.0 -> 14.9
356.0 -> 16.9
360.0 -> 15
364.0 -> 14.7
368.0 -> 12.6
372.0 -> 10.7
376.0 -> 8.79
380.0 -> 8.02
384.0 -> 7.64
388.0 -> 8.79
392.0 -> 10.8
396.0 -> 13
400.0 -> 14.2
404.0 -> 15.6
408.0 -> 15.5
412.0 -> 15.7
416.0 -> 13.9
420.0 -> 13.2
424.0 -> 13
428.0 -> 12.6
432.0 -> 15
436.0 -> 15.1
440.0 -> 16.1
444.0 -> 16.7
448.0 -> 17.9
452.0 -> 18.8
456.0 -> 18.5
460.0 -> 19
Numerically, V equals 18.1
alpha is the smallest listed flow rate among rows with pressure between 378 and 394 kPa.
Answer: 7.64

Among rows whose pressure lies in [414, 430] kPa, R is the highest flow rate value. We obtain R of 13.9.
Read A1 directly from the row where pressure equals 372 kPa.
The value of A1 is 10.7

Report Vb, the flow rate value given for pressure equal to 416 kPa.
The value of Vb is 13.9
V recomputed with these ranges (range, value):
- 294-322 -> 19.5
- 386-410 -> 15.6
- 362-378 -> 14.7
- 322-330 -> 19.2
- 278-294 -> 20.2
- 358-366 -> 15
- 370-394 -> 10.8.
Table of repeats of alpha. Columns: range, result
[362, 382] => 8.02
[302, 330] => 17.9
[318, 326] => 18.5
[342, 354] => 14.9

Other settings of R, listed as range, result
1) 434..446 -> 16.7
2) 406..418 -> 15.7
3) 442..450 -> 17.9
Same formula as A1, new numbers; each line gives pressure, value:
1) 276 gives 18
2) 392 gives 10.8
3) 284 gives 20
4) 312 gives 19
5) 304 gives 19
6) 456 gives 18.5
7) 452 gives 18.8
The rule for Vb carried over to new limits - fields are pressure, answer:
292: 19.7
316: 17.9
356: 16.9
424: 13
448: 17.9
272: 18.1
